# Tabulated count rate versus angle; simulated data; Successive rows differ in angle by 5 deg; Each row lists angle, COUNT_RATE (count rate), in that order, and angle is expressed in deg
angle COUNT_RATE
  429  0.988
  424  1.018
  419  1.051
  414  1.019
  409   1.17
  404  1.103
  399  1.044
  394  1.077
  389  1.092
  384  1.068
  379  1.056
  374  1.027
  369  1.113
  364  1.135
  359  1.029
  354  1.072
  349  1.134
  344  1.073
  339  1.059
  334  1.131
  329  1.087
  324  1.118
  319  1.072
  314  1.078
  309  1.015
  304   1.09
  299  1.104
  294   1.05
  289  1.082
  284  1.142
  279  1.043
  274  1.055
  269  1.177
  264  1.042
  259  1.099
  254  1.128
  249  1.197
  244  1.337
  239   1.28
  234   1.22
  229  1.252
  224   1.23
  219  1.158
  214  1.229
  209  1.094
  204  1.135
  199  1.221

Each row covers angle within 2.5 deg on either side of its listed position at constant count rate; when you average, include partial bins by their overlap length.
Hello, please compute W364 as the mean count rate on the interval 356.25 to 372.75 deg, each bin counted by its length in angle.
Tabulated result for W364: 1.09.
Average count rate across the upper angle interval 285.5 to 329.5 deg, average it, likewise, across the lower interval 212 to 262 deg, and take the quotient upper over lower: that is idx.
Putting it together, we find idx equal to 0.9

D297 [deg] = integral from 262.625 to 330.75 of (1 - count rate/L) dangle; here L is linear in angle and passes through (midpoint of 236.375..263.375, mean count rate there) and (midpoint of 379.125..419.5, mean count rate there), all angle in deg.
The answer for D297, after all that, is 4.5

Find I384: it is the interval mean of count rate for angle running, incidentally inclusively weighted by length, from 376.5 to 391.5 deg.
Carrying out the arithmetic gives 1.07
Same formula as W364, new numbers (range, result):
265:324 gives 1.08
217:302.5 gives 1.15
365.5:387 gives 1.07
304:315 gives 1.05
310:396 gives 1.08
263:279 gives 1.09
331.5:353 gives 1.1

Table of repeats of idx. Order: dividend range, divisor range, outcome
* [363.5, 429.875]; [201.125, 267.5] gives 0.90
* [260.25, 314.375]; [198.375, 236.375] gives 0.91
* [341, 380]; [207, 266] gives 0.91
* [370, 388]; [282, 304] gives 0.97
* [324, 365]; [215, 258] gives 0.89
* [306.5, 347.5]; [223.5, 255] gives 0.87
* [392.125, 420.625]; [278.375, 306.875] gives 0.99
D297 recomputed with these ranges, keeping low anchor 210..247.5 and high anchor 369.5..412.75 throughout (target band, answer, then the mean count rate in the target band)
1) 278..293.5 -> 1.2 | 1.09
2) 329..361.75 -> 1.2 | 1.08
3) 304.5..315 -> 1.0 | 1.05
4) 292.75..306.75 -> 1.0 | 1.08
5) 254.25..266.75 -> 1.3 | 1.08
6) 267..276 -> 0.6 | 1.12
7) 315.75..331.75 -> 0.7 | 1.09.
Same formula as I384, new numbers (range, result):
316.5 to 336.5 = 1.1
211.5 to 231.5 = 1.22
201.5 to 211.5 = 1.11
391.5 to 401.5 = 1.06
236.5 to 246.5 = 1.31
